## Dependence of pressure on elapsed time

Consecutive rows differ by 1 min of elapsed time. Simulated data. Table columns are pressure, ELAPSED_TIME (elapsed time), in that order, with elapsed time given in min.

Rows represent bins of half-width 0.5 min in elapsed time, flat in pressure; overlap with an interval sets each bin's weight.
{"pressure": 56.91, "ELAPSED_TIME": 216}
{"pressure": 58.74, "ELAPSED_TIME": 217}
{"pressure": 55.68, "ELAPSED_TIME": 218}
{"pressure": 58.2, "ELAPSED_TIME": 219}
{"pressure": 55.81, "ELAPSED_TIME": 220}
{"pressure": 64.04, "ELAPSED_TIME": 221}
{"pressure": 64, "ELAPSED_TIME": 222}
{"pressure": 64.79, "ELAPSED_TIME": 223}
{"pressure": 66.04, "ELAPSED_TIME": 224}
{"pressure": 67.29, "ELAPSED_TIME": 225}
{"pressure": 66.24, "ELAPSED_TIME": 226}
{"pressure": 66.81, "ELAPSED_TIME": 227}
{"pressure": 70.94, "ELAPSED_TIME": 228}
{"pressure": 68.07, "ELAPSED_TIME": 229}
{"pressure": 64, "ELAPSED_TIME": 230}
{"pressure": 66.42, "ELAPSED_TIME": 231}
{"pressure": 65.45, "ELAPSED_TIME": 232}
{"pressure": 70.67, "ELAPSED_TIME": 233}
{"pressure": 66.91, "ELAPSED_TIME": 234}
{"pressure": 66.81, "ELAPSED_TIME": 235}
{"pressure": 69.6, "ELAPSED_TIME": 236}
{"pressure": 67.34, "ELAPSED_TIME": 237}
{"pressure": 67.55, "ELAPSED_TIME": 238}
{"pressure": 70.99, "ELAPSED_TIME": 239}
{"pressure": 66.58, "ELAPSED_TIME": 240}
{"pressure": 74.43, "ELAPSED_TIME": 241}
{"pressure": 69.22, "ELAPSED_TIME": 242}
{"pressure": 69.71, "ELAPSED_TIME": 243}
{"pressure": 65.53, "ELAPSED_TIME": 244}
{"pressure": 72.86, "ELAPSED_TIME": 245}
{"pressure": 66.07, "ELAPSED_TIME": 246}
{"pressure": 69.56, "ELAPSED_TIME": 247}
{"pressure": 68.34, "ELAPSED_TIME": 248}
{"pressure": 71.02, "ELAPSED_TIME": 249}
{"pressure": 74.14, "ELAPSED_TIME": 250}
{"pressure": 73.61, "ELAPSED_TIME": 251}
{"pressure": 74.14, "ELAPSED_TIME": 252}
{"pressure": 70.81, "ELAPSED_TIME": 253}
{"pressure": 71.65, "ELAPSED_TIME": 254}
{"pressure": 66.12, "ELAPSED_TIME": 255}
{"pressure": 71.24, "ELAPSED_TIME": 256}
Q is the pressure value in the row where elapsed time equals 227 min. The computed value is 66.81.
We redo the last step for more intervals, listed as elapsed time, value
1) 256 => 71.24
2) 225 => 67.29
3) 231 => 66.42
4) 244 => 65.53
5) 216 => 56.91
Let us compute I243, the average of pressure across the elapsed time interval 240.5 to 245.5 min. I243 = 70.3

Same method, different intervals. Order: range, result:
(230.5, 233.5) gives 67.5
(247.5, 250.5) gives 71.2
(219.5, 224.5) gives 62.9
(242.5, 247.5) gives 68.7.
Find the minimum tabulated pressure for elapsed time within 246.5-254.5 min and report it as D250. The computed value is 68.34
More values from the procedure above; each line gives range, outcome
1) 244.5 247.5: 66.07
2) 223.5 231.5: 64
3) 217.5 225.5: 55.68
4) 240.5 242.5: 69.22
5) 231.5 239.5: 65.45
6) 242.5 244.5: 65.53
